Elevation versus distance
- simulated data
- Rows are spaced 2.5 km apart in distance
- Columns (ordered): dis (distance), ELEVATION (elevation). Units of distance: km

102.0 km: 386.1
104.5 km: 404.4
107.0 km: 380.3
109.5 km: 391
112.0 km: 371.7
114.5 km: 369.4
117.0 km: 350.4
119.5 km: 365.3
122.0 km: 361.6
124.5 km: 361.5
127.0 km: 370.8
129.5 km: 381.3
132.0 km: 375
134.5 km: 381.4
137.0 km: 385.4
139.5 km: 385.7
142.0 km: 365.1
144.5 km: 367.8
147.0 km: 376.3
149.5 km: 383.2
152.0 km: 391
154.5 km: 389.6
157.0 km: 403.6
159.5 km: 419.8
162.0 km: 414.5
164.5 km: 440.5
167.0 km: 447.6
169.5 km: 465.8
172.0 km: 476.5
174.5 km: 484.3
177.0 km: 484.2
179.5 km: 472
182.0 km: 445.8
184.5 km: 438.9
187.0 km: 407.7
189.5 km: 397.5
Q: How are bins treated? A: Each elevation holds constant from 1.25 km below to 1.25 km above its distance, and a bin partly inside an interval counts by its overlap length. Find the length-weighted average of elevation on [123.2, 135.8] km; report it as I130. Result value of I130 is 374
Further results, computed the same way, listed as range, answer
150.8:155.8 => 390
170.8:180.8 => 479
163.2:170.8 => 451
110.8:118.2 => 364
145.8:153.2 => 383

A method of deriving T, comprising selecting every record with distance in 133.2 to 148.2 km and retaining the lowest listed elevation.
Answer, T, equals 365.1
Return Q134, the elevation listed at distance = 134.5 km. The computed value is 381.4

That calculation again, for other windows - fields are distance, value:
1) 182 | 445.8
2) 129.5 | 381.3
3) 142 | 365.1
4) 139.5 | 385.7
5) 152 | 391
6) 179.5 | 472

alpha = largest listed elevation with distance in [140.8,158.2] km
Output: 403.6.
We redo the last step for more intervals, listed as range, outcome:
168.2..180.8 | 484.3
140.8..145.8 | 367.8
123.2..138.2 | 385.4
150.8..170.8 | 465.8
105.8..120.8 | 391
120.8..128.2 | 370.8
